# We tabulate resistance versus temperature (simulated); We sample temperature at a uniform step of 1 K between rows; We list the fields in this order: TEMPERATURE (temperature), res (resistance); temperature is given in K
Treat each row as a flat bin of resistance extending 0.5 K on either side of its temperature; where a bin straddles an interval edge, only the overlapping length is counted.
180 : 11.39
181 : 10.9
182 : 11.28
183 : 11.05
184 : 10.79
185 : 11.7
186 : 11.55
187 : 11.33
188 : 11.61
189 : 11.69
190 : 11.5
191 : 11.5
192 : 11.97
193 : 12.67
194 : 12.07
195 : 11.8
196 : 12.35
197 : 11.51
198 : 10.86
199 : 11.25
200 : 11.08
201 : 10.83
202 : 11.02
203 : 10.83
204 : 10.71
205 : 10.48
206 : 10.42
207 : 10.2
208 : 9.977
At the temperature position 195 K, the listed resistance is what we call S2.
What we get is 11.8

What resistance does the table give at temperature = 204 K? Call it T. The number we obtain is 10.71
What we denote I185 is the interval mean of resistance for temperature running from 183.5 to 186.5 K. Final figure 11.3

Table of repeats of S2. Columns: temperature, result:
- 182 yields 11.28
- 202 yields 11.02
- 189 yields 11.69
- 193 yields 12.67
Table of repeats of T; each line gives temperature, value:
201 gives 10.83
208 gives 9.977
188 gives 11.61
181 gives 10.9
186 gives 11.55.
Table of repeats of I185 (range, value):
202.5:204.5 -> 10.8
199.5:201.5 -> 11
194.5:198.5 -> 11.6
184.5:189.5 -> 11.6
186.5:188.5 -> 11.5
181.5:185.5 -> 11.2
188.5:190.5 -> 11.6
